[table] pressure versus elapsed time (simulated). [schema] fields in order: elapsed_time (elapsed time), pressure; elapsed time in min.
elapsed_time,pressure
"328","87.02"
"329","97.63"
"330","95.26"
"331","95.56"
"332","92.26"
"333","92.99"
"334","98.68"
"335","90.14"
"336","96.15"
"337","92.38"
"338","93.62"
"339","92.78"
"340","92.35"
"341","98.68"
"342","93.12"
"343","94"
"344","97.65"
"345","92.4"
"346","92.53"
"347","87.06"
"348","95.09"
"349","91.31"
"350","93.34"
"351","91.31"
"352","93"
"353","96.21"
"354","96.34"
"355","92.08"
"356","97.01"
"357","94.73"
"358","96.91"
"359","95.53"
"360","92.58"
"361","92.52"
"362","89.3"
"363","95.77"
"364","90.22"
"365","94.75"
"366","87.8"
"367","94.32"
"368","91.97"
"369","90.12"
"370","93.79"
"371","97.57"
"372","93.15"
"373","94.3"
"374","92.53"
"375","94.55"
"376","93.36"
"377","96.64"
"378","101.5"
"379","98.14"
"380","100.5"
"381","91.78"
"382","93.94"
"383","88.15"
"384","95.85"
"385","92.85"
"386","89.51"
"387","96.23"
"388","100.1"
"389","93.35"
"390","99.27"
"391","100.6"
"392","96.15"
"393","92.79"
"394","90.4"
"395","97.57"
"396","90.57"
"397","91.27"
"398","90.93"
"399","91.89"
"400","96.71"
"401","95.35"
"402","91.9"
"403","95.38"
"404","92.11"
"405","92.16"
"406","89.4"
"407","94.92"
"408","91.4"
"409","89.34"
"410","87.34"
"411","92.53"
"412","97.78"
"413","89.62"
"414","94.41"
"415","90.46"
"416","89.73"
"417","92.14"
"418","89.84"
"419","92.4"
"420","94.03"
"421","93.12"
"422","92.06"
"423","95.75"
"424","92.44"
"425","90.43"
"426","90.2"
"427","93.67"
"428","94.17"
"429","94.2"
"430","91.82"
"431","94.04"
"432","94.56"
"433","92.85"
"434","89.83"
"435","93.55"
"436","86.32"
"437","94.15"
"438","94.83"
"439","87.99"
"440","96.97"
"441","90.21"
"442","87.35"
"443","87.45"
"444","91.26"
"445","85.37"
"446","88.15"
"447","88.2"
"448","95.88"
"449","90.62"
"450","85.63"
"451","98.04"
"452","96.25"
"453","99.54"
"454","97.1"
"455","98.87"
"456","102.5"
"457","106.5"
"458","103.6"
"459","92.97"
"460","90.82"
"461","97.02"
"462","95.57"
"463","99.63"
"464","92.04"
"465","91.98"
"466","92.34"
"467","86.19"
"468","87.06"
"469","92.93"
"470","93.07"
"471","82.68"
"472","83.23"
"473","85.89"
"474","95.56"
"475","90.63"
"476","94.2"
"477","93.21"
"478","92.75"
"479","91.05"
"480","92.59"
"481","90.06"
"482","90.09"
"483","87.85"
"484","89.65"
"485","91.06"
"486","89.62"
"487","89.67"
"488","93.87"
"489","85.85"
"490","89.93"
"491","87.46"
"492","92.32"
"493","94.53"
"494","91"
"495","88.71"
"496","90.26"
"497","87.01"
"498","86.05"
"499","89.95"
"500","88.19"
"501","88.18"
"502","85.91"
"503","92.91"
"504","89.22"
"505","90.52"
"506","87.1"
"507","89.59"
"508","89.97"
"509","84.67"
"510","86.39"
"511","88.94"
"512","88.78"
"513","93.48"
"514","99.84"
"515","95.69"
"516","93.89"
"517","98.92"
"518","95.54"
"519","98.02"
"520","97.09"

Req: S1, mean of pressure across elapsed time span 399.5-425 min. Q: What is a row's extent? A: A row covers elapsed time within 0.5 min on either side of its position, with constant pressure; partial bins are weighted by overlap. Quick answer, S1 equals 92.5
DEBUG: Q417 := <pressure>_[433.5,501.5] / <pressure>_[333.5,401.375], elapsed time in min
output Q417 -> 0.97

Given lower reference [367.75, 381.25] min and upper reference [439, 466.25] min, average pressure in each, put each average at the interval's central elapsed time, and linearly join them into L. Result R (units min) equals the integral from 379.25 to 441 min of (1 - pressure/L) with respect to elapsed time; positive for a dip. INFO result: 1.0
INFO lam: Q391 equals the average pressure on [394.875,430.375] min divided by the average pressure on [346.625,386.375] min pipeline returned 0.99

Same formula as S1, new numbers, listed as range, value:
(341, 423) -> 93.5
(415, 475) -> 92.6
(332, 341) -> 93.8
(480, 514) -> 89.6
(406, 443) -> 92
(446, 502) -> 91.9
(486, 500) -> 89.7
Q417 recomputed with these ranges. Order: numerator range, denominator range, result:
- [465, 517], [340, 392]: 0.96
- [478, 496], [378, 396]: 0.95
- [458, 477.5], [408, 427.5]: 1.00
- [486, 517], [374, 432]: 0.96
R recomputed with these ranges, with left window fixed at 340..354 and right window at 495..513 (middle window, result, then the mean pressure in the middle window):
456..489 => -0.9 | 92.1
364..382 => -0.3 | 94.4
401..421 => -0.1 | 92.1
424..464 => -1.3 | 93.5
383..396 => -0.4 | 94.9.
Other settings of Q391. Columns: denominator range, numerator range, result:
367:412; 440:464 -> 1.00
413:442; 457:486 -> 1.00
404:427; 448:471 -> 1.03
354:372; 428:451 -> 0.98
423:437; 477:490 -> 0.98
